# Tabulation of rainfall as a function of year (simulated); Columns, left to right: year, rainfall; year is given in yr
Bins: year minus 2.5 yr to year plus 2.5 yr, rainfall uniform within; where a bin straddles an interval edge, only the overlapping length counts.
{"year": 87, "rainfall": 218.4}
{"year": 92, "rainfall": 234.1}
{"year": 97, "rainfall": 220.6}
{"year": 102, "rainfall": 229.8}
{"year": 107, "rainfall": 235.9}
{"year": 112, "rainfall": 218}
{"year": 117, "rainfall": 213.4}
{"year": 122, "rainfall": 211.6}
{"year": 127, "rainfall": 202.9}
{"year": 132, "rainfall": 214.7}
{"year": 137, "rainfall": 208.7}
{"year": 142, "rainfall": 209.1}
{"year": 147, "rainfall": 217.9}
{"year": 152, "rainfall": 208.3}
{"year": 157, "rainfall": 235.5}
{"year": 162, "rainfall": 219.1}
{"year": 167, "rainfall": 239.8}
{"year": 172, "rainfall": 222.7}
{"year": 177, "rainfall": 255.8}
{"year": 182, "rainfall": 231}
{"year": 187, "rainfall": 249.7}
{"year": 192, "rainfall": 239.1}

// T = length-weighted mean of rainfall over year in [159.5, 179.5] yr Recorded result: 234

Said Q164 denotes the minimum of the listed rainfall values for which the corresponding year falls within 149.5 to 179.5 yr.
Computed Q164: 208.3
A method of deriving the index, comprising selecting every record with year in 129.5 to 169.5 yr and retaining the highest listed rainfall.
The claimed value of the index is 239.8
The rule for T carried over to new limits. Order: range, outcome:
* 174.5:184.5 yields 243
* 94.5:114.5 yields 226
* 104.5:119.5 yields 222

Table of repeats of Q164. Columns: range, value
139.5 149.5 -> 209.1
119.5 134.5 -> 202.9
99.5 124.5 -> 211.6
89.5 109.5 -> 220.6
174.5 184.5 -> 231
